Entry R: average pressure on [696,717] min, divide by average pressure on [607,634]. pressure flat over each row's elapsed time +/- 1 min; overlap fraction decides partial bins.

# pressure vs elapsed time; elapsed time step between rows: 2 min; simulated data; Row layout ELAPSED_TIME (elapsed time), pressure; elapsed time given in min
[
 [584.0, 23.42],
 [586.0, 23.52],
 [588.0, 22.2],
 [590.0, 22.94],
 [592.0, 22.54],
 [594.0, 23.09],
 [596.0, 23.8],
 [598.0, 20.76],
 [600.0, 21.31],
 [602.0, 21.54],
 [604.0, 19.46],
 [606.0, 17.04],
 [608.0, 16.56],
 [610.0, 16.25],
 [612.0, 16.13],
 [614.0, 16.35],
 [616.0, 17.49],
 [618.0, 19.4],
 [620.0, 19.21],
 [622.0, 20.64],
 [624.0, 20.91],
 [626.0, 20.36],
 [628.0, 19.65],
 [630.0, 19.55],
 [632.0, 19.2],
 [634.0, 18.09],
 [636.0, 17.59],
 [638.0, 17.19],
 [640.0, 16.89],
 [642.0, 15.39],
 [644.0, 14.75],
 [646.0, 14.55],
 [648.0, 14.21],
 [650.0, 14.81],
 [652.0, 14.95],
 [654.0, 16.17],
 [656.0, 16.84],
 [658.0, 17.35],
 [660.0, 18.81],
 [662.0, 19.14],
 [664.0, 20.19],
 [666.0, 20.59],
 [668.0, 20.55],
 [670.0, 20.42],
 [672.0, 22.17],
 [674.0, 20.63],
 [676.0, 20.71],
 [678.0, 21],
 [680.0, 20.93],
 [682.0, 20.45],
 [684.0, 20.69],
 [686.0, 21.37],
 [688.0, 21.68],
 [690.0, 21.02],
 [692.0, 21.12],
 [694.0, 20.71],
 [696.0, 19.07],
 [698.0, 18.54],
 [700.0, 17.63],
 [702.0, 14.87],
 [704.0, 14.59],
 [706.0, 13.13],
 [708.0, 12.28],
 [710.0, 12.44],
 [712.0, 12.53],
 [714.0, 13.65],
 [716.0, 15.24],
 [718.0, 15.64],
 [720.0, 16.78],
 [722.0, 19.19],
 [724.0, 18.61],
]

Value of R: 0.8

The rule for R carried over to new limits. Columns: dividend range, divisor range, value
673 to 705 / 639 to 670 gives 1.15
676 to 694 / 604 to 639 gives 1.14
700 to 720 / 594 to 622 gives 0.74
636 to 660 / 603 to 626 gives 0.87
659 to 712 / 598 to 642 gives 1.02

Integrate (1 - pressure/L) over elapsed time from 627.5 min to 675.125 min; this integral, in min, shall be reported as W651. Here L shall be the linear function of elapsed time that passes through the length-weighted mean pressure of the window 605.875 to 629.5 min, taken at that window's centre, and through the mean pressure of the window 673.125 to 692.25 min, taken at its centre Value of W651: 4.46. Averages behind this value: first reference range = 18.4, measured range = 17.9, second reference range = 21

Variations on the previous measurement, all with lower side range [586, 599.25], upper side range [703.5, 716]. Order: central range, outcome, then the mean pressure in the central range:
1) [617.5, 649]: 2.4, 18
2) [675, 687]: -4.1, 20.9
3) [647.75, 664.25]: 0.5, 16.9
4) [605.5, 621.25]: 2.7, 17.4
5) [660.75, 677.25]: -4.1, 20.5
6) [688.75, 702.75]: -4.6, 19.1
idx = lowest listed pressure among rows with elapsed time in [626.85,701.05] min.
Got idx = 14.21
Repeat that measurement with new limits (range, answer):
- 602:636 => 16.13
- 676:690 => 20.45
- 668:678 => 20.42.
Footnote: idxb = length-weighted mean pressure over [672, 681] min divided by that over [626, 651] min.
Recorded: 1.2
